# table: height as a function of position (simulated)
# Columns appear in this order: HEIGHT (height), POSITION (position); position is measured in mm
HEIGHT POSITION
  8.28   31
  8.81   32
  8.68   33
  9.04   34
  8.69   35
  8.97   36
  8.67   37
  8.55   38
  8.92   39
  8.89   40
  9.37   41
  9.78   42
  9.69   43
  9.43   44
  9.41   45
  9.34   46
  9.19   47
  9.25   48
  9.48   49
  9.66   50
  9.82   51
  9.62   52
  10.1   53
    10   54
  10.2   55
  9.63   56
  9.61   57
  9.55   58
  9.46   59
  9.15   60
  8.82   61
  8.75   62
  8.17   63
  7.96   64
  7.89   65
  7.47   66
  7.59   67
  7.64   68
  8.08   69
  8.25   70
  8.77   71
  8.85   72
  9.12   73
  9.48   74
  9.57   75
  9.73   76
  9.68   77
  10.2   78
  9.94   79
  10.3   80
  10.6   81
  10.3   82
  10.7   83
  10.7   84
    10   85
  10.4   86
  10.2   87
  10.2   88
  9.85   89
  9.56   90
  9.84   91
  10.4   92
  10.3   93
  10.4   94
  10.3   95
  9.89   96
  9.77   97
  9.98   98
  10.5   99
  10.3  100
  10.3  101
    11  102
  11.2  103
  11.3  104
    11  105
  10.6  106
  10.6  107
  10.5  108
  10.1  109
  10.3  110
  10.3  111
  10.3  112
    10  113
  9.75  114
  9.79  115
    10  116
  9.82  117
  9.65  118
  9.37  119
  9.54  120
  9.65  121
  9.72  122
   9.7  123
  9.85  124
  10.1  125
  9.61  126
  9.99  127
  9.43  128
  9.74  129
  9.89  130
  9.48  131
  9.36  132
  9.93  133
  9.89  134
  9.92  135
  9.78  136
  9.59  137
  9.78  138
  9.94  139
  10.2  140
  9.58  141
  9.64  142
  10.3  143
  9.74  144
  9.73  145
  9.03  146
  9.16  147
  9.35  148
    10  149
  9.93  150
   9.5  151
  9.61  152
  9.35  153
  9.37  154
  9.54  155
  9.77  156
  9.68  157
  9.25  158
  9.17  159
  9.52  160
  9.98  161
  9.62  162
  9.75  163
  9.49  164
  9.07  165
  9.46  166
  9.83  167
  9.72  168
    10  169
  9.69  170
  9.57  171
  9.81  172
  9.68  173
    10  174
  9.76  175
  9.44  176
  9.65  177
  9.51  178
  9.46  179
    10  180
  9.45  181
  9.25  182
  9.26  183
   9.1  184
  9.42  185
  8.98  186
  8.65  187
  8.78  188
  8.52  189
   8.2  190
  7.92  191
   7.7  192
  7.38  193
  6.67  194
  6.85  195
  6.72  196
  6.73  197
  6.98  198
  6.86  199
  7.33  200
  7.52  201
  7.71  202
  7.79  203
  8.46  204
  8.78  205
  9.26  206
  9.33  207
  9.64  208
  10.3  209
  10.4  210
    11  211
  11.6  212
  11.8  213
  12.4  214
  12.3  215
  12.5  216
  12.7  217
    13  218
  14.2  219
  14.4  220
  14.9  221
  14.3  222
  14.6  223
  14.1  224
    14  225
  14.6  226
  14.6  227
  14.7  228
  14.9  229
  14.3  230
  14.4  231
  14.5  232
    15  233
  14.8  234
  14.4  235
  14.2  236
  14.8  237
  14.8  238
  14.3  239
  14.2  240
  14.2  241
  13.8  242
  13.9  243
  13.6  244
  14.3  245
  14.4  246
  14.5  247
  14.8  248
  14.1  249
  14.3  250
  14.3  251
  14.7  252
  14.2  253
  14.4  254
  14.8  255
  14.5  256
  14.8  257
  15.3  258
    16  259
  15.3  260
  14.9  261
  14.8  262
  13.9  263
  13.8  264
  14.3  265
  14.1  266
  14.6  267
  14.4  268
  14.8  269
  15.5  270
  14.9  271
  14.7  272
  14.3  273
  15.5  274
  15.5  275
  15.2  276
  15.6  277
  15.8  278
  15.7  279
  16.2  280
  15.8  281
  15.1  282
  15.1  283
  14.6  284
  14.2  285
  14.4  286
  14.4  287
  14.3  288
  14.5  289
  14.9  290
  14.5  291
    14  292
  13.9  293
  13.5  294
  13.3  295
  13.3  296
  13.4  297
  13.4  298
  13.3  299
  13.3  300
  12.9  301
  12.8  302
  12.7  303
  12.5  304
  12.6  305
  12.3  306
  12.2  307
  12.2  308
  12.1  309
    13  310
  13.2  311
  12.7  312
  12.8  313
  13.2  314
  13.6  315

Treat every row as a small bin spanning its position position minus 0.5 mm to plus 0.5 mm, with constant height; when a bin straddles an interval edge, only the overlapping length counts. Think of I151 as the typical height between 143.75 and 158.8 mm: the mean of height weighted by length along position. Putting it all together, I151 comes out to 9.52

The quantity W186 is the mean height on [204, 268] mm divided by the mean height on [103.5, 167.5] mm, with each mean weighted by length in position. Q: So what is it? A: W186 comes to 1.4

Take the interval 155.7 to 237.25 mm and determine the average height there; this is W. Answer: 10.5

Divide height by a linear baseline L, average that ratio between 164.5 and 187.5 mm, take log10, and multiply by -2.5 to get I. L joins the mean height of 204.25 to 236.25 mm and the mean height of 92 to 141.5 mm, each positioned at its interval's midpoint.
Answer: 0.23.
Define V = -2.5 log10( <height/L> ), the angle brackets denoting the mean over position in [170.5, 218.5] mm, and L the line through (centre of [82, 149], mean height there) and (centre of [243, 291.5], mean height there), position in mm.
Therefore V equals 0.33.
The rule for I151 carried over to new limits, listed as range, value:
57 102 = 9.54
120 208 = 9.2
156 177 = 9.63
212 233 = 13.8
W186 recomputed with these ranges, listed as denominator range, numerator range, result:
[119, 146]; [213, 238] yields 1.44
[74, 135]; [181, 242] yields 1.11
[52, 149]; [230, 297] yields 1.50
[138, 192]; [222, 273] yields 1.53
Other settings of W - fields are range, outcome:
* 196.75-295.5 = 13.5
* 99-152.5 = 9.95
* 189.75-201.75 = 7.23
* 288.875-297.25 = 13.9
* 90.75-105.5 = 10.4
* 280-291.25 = 14.8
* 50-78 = 9.03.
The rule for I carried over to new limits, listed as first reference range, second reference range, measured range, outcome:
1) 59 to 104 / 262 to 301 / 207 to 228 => 0.011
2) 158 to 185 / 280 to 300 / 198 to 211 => 0.251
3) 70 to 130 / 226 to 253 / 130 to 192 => 0.246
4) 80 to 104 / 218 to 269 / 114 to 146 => 0.165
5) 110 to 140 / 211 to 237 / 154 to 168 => 0.180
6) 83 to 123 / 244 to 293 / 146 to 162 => 0.213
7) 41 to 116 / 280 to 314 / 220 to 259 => -0.153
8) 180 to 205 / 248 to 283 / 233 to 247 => -0.149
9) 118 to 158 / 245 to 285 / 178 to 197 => 0.351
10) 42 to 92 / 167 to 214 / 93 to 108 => -0.132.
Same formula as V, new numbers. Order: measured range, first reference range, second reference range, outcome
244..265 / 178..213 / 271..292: -0.13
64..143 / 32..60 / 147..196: -0.06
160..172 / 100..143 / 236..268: 0.19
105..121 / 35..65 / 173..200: -0.13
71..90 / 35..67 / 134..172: -0.07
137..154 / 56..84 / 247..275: 0.17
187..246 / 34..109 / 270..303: 0.12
